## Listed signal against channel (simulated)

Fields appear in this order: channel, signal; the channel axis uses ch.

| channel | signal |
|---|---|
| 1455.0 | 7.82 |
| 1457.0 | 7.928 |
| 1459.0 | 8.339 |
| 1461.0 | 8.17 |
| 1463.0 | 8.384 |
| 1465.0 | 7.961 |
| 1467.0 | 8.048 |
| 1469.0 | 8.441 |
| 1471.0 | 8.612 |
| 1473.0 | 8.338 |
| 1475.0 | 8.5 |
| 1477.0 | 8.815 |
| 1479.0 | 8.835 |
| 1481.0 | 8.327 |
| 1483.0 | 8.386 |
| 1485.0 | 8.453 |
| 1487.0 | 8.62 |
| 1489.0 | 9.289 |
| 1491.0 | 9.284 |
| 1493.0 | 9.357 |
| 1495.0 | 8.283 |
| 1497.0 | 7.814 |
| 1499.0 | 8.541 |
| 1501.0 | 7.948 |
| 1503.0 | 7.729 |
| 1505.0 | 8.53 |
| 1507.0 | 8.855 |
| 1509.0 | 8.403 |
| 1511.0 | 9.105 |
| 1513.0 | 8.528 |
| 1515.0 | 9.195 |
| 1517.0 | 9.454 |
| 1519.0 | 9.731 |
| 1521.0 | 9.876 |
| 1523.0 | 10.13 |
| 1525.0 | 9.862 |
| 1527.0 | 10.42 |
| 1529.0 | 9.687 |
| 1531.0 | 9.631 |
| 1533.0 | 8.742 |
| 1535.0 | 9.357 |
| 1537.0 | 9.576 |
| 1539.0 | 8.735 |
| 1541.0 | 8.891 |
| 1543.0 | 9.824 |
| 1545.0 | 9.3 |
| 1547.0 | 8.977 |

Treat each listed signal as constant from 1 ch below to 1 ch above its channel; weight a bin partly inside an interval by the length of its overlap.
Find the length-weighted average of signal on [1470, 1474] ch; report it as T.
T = 8.47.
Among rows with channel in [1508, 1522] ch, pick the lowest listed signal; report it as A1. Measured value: 8.403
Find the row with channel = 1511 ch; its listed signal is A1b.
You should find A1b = 9.105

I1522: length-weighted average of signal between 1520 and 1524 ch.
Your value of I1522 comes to 10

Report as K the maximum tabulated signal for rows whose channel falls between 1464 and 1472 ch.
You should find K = 8.612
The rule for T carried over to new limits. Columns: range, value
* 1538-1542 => 8.81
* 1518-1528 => 10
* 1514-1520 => 9.46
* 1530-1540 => 9.21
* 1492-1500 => 8.5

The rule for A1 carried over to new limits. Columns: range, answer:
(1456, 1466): 7.928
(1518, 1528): 9.731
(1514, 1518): 9.195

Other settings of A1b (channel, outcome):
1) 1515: 9.195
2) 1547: 8.977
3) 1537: 9.576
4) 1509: 8.403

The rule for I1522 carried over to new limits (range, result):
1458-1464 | 8.3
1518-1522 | 9.8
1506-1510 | 8.63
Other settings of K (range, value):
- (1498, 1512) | 9.105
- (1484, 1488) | 8.62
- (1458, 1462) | 8.339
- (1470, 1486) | 8.835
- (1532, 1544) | 9.824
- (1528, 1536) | 9.687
